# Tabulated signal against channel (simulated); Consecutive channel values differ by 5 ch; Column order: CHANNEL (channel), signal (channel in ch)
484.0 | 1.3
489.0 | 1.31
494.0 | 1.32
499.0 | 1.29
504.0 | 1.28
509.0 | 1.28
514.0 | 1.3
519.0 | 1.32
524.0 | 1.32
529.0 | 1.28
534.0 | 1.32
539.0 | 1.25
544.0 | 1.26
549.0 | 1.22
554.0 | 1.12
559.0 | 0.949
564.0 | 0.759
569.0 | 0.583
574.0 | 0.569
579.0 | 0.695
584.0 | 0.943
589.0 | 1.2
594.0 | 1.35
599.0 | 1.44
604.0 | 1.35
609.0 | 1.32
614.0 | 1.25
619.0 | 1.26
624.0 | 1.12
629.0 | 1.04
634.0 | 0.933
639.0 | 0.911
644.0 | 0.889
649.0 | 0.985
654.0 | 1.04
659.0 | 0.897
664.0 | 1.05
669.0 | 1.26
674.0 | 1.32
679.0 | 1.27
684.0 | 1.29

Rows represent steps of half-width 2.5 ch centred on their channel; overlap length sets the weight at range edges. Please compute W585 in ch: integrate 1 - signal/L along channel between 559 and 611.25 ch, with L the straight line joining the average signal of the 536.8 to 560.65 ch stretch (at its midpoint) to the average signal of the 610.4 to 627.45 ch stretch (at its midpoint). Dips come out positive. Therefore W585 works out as 7.6 ch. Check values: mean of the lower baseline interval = 1.17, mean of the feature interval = 1.02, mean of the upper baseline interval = 1.21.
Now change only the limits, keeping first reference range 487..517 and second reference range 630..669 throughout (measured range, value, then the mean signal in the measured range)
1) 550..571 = 5.2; 0.885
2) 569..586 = 6.4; 0.707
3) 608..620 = -2.5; 1.27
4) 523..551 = -1.2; 1.27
